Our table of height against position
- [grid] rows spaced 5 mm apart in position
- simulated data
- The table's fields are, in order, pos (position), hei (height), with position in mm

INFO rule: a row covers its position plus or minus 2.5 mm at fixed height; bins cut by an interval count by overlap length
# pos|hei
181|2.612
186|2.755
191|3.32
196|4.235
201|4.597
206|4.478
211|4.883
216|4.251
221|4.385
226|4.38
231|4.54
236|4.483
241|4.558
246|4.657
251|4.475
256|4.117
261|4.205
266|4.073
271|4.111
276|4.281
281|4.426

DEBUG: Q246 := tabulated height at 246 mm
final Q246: 4.657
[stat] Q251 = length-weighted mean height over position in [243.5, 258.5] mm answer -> 4.42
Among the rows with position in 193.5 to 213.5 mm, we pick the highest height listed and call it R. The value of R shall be 4.883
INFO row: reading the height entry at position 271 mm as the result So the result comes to 4.111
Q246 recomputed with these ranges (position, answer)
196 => 4.235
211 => 4.883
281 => 4.426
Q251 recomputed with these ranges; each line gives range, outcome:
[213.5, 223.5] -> 4.32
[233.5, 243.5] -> 4.52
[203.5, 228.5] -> 4.48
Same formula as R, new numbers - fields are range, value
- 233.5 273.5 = 4.657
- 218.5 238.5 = 4.54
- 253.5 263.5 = 4.205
